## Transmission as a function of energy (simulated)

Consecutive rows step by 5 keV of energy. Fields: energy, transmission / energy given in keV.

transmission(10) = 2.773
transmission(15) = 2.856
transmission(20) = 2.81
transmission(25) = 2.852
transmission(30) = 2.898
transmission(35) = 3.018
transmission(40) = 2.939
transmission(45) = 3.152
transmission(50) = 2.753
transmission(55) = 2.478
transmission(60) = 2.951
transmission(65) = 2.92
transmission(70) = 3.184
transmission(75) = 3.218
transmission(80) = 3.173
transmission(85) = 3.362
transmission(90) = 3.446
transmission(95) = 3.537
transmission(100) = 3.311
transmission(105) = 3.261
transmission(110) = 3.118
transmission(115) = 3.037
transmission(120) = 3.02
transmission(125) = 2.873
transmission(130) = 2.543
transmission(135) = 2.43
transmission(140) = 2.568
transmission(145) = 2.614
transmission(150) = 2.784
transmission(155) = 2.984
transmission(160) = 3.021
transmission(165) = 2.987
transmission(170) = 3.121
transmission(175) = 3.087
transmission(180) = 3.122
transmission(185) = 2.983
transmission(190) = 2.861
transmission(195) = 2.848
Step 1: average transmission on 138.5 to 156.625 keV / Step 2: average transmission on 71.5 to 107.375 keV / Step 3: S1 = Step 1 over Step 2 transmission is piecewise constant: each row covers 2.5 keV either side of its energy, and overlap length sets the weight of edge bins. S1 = 0.82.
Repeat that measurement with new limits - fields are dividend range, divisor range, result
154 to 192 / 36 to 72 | 1.04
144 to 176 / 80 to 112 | 0.89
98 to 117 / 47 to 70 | 1.13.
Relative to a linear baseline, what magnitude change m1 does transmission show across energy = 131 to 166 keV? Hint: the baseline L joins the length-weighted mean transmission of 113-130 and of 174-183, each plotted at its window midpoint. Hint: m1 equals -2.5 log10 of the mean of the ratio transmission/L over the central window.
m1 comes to 0.10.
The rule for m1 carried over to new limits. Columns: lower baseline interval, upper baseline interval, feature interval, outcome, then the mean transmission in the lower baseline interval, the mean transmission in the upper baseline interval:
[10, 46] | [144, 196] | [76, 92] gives -0.133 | 2.91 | 2.96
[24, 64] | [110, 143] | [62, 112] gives -0.153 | 2.88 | 2.77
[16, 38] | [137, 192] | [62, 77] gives -0.072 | 2.89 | 2.92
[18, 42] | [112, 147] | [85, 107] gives -0.210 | 2.9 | 2.73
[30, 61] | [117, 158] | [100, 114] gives -0.150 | 2.88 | 2.73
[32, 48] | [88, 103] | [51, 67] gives 0.141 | 3.02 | 3.43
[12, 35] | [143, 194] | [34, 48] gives -0.054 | 2.87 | 2.96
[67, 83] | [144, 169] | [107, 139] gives 0.072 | 3.19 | 2.91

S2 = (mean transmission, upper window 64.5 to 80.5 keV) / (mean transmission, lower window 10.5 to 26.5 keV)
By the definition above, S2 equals 1.1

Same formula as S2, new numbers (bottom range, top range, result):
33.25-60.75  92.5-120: 1.12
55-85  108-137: 0.93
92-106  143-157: 0.83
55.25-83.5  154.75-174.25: 1.00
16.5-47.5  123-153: 0.90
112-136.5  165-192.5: 1.08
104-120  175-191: 0.97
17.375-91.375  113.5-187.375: 0.96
